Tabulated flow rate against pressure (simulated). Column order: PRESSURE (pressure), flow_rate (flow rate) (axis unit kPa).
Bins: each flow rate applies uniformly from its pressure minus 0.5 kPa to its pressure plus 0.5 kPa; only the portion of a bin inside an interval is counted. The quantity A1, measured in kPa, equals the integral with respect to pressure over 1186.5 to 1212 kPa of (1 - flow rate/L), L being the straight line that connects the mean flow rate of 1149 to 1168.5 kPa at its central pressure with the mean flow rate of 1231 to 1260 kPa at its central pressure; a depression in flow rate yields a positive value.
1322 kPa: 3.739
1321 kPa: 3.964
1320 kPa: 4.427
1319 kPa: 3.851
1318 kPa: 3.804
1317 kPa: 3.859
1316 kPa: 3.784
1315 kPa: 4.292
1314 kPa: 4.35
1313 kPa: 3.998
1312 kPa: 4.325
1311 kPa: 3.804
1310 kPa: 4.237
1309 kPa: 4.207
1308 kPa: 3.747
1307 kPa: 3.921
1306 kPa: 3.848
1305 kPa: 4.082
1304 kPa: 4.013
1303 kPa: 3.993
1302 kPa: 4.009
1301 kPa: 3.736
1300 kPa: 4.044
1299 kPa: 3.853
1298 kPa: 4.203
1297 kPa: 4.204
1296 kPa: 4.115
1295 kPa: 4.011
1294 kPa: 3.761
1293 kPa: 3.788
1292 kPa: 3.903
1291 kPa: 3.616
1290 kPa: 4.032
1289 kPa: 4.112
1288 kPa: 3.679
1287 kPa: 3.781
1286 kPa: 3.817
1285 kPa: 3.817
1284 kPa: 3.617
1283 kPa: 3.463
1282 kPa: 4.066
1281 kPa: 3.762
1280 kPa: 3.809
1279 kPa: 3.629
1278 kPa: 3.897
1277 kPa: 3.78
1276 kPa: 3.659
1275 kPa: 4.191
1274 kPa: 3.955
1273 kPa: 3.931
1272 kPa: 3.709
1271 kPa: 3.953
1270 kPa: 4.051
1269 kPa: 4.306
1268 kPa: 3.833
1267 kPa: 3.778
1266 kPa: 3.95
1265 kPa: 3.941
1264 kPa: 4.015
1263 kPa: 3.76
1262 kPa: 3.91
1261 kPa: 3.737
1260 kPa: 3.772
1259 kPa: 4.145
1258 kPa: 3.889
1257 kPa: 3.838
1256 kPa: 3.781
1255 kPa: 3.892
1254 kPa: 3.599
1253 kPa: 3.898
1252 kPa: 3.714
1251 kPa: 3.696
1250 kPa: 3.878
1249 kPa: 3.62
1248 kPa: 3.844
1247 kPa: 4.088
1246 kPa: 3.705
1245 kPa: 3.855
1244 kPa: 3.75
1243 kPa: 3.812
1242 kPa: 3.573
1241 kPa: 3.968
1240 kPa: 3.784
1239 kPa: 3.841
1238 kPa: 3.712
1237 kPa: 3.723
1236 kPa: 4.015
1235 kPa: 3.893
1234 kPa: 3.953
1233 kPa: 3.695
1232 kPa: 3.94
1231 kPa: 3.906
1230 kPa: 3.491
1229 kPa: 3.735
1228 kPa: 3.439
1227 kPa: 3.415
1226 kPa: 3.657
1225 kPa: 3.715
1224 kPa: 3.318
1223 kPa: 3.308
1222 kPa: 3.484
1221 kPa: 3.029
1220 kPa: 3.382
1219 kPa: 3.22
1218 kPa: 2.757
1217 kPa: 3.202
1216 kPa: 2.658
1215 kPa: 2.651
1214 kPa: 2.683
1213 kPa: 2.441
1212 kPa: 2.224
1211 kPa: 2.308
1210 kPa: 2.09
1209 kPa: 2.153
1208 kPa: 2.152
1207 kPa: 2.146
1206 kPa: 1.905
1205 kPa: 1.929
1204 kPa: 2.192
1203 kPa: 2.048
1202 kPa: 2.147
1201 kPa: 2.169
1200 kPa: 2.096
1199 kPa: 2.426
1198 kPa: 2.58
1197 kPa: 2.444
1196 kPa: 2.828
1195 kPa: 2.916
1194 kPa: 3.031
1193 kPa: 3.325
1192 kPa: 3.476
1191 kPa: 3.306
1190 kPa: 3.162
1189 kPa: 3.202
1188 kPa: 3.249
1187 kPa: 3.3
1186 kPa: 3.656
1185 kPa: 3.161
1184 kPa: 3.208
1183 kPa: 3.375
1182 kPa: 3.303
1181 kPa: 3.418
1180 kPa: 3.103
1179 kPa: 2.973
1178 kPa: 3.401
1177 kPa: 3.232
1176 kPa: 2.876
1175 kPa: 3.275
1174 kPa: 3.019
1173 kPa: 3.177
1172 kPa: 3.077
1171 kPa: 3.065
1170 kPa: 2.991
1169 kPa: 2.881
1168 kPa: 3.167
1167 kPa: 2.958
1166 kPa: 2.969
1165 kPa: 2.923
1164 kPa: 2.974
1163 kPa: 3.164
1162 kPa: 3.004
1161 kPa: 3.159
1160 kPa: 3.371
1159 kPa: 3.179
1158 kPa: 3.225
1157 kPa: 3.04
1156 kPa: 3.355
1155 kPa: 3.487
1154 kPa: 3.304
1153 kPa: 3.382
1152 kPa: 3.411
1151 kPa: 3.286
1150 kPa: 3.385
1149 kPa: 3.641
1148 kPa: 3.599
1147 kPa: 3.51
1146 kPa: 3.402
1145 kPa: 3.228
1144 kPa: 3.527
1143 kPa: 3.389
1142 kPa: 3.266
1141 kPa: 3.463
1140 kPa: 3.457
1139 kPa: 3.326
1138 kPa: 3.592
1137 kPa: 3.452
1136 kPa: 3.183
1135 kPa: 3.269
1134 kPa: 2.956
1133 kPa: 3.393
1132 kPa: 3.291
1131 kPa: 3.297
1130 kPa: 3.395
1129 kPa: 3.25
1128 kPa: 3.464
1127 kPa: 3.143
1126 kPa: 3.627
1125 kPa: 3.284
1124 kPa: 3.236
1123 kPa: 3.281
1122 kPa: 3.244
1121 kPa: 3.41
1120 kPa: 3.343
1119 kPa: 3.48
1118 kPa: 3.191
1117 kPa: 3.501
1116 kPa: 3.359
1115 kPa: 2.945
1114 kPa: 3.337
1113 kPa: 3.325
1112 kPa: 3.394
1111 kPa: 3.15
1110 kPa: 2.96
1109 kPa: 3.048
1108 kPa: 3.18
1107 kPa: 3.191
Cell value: 6.7 kPa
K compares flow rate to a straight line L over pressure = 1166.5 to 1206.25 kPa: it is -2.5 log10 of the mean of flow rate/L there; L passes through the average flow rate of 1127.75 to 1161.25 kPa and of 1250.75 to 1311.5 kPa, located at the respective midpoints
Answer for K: 0.20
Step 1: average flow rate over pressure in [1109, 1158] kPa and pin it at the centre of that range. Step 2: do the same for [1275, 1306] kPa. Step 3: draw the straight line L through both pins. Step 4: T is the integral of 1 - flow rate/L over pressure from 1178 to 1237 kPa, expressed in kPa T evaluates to 9.6 kPa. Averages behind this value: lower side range 3.33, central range 3.01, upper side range 3.88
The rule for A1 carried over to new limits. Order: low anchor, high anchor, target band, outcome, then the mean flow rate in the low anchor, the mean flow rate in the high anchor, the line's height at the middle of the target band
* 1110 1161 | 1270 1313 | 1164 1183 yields 2.03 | 3.33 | 3.91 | 3.47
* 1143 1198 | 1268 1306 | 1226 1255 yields -1.19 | 3.2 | 3.9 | 3.62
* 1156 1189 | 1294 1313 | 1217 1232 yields 0.30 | 3.16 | 4.01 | 3.5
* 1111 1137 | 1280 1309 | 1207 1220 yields 3.79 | 3.3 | 3.9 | 3.61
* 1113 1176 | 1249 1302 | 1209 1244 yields 2.97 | 3.27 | 3.87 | 3.65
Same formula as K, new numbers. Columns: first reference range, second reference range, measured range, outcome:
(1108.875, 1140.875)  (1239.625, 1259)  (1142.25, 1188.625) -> 0.08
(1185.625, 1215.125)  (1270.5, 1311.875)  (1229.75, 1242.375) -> -0.22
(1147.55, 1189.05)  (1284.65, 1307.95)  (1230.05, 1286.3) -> -0.04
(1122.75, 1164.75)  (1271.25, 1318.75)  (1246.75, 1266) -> -0.02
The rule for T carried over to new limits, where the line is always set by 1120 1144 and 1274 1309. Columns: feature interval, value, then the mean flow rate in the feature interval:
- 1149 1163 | 0.55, 3.29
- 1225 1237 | -0.19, 3.74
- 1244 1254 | -0.15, 3.8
